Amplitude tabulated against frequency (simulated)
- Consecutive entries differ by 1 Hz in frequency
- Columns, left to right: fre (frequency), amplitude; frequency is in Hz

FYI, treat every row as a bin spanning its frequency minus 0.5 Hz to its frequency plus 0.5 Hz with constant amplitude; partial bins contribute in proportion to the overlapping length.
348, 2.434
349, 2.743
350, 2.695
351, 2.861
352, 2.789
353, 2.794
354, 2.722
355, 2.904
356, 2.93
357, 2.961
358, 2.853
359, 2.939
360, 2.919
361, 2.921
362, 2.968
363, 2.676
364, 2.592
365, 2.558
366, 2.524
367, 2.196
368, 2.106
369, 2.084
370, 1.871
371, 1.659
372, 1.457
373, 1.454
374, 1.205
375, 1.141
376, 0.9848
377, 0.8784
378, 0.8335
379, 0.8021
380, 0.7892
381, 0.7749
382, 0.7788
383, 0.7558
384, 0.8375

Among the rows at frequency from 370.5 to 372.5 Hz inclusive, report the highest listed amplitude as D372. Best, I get 1.659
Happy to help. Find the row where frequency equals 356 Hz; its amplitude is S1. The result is 2.93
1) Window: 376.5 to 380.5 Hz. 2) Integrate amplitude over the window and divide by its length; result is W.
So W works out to 0.826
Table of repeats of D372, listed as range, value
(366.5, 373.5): 2.196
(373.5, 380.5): 1.205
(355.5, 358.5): 2.961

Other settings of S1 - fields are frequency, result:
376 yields 0.9848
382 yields 0.7788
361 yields 2.921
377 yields 0.8784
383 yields 0.7558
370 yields 1.871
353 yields 2.794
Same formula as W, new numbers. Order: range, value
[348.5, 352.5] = 2.77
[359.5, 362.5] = 2.94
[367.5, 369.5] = 2.09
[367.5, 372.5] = 1.84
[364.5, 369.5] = 2.29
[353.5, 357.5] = 2.88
